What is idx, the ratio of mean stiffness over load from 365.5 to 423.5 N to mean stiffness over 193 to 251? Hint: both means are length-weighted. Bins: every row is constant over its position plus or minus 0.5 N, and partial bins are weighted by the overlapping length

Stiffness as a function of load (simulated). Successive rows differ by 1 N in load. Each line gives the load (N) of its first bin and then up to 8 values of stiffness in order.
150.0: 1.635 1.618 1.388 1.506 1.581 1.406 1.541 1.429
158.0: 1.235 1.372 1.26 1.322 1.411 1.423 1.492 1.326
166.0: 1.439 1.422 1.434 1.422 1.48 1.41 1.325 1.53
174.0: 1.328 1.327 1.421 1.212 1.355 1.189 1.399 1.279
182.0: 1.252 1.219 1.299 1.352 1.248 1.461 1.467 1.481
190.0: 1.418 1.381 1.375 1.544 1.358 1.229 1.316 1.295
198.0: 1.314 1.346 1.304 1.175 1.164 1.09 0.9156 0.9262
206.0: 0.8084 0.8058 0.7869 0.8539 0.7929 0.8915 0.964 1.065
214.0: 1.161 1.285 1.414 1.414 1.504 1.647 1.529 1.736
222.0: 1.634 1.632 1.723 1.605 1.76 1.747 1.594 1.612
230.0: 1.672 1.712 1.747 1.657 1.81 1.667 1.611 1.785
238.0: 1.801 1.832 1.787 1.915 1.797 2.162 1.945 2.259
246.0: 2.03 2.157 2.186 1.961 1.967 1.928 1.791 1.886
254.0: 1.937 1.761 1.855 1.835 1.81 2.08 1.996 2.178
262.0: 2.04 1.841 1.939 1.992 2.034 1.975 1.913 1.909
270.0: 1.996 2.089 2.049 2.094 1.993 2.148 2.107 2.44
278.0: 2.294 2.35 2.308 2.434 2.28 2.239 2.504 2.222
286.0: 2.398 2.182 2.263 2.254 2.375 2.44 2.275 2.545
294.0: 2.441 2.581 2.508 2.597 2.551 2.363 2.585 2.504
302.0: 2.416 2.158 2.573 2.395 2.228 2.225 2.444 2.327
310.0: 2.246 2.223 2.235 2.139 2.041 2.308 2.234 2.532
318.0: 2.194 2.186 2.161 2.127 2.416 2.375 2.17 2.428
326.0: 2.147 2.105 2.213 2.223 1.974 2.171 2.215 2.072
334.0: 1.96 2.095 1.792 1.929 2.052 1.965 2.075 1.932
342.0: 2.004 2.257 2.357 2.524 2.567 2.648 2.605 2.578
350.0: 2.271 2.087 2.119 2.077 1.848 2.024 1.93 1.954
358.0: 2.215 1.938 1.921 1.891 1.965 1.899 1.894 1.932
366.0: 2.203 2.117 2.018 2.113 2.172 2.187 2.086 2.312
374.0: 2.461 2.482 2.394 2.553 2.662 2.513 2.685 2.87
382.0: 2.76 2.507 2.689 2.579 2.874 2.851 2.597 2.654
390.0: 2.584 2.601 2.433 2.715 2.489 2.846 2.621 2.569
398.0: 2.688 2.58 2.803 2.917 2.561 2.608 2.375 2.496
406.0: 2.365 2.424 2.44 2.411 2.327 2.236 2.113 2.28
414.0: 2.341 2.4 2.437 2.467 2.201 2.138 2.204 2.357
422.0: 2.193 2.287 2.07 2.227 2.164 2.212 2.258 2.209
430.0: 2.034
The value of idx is 1.6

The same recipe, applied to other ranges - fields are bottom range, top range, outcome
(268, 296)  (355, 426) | 1.05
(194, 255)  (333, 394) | 1.49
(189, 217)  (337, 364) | 1.84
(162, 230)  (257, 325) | 1.68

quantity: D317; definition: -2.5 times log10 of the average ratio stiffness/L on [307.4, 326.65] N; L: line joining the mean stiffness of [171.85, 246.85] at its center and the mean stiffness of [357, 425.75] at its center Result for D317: -0.132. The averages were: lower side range 1.44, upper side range 2.39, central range 2.26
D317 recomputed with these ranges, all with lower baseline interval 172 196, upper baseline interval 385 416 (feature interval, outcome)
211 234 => 0.03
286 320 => -0.17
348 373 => 0.12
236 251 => -0.17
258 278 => -0.13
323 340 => 0.03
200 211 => 0.48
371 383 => -0.04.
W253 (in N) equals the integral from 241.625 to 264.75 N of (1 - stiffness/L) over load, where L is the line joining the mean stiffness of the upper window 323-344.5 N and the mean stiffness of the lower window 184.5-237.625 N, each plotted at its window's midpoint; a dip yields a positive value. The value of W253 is -5.0 N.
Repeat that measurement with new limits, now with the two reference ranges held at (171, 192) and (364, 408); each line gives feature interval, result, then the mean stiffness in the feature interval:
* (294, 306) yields -2.7 N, 2.46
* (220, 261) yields -3.7 N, 1.84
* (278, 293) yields -3.1 N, 2.33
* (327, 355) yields 1.0 N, 2.17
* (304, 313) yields -1.0 N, 2.3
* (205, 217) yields 4.1 N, 1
